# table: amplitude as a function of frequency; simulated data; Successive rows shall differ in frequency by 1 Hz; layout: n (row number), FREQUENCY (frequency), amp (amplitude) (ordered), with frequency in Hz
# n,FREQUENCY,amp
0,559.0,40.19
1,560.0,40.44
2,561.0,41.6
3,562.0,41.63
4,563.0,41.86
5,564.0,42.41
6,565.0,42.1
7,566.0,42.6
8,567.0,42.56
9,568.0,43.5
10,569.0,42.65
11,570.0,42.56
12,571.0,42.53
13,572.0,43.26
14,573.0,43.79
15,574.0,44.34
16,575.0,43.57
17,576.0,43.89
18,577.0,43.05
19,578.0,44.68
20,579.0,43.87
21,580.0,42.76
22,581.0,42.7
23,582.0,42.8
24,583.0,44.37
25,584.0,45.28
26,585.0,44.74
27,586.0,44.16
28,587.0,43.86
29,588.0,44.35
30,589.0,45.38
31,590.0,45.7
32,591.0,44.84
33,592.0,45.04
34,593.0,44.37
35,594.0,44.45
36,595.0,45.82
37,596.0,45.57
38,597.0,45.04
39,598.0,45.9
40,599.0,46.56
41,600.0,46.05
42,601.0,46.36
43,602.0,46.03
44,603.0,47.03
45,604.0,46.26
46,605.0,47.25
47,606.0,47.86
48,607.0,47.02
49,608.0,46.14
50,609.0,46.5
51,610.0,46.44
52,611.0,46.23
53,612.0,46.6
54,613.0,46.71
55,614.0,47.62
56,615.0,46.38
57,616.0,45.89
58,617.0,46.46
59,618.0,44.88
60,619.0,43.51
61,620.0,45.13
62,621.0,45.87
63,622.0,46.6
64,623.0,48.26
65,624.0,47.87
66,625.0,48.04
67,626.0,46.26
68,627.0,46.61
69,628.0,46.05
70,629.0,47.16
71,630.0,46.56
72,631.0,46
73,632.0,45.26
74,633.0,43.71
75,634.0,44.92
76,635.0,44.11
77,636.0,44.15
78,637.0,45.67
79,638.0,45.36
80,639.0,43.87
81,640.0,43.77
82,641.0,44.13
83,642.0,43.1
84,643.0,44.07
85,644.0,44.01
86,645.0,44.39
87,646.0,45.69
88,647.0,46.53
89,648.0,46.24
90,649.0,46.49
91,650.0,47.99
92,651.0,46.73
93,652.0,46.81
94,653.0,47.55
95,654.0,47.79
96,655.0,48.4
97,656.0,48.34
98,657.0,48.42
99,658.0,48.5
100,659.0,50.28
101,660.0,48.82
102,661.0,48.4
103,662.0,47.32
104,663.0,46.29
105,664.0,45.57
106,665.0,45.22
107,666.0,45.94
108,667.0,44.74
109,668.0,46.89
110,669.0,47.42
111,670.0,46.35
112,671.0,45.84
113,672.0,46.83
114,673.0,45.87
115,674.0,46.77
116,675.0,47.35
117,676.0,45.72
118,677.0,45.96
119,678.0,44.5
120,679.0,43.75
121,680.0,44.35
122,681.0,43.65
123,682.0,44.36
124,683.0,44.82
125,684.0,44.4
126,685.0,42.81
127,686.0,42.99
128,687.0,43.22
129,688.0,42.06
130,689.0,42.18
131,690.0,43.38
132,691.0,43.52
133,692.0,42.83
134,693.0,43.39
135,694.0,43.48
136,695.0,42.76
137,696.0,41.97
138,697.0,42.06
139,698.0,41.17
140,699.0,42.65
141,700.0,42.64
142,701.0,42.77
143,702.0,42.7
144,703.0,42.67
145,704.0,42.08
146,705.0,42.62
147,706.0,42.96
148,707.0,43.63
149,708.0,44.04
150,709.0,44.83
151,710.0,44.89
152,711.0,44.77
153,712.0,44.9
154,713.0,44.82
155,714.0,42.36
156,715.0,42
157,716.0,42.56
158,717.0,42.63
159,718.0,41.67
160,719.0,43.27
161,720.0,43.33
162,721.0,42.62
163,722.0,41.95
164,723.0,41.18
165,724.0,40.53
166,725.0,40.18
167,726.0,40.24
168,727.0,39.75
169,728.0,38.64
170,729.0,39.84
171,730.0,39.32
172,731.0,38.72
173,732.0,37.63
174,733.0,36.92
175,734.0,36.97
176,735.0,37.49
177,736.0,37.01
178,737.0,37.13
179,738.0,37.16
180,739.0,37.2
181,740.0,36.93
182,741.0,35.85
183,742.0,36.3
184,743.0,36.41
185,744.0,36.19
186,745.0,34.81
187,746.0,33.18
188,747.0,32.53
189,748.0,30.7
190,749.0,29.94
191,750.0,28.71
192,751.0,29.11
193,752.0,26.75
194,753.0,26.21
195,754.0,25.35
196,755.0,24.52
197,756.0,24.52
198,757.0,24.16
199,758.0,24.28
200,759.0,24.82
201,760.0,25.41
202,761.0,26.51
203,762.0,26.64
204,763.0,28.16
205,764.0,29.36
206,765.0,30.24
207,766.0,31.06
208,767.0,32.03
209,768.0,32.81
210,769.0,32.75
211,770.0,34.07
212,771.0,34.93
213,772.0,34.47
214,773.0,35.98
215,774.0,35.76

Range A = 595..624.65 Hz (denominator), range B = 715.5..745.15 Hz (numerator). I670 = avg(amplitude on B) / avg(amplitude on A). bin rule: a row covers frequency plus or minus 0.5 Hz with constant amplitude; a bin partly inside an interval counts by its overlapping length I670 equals 0.8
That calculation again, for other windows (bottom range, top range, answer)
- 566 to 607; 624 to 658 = 1.03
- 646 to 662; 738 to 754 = 0.68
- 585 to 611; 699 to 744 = 0.89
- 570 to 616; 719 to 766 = 0.75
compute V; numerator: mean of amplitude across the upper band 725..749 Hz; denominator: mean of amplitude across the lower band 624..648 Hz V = 0.81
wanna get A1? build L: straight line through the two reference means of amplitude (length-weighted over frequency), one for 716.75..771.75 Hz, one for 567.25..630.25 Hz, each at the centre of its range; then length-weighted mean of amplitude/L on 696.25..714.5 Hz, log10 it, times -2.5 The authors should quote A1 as -0.17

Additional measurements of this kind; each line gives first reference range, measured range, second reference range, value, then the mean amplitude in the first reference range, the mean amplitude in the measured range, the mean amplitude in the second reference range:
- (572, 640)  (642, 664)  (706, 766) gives -0.122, 45.4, 47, 35.9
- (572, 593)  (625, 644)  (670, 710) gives -0.027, 44.1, 45.1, 43.8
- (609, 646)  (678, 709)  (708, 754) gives -0.060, 45.6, 43.1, 38.1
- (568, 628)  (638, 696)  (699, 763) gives -0.113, 45.3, 45.5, 36.9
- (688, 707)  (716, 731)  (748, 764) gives -0.157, 42.7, 41.1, 26.6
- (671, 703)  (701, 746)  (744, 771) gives -0.121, 43.8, 40.4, 29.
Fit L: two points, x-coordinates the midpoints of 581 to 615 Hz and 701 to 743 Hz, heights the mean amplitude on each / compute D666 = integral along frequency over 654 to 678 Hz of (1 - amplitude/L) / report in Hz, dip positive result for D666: -2.2 Hz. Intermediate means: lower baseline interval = 45.7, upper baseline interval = 40.8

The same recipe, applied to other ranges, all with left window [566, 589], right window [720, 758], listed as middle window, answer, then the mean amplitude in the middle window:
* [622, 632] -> -1.4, 46.9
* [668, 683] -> -2.9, 45.6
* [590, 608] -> -1.5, 46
